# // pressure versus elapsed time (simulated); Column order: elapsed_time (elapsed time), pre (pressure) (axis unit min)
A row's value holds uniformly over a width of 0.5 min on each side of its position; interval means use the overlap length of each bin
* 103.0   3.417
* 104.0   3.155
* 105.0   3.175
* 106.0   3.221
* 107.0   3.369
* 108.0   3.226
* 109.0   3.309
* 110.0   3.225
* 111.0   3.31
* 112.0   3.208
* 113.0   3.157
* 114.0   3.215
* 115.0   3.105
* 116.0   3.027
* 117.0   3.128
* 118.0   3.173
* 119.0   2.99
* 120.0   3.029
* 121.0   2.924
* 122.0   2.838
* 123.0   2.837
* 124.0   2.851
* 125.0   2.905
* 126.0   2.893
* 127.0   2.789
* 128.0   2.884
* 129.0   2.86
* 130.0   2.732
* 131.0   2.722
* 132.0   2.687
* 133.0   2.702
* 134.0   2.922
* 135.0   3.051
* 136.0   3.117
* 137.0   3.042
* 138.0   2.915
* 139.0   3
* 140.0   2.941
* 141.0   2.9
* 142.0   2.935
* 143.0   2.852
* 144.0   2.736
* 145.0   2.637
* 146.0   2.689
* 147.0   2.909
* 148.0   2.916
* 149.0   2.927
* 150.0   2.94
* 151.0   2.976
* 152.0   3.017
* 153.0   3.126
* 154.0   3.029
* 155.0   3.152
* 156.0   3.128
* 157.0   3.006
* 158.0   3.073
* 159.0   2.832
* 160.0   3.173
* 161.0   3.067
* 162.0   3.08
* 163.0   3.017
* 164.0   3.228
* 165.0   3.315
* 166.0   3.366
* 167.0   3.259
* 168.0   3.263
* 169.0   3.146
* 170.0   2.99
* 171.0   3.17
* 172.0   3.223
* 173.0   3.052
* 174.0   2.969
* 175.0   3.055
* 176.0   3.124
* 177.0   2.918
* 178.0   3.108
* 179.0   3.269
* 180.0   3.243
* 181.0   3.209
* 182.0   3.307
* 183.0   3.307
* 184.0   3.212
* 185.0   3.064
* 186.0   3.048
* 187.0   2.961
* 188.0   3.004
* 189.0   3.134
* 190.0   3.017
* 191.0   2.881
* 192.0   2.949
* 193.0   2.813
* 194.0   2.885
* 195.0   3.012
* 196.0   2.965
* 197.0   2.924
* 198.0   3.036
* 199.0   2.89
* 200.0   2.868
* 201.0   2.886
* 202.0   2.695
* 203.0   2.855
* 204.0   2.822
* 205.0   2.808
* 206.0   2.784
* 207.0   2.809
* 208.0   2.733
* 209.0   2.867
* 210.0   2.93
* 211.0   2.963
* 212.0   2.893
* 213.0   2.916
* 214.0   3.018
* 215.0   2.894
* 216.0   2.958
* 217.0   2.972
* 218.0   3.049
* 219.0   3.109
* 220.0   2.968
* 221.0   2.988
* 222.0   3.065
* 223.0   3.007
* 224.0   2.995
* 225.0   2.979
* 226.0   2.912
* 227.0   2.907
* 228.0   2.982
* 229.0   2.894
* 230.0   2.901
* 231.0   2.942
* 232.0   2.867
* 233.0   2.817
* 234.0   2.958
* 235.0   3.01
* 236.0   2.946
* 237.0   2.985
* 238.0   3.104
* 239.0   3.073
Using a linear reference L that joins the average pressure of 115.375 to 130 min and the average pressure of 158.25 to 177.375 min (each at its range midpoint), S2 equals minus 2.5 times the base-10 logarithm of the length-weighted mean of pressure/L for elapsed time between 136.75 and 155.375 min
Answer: 0.038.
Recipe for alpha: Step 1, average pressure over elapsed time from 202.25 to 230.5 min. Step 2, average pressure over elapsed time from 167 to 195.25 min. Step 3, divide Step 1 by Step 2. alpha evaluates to 0.95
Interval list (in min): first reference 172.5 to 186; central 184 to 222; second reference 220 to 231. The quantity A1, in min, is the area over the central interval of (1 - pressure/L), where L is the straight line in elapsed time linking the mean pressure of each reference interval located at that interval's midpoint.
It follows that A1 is 1.4 min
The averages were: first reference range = 3.14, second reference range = 2.96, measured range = 2.93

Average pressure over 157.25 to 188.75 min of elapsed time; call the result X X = 3.13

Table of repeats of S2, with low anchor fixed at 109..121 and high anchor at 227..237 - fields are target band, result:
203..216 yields 0.04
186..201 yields 0.02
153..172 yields -0.03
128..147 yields 0.09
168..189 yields -0.03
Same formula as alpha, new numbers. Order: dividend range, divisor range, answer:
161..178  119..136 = 1.09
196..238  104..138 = 0.97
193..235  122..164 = 1.00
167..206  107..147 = 1.02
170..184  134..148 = 1.08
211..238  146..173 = 0.96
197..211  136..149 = 0.99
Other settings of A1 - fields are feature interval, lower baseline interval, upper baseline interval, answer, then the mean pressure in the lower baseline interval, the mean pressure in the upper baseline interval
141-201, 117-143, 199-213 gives -3.4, 2.91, 2.84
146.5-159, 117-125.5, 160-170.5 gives 0.4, 2.95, 3.17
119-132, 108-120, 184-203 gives 1.2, 3.16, 2.95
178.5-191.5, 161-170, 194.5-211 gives -0.4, 3.19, 2.87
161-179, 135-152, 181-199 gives -0.9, 2.91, 3.03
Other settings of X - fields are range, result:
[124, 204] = 3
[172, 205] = 3.02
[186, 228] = 2.93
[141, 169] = 3.02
